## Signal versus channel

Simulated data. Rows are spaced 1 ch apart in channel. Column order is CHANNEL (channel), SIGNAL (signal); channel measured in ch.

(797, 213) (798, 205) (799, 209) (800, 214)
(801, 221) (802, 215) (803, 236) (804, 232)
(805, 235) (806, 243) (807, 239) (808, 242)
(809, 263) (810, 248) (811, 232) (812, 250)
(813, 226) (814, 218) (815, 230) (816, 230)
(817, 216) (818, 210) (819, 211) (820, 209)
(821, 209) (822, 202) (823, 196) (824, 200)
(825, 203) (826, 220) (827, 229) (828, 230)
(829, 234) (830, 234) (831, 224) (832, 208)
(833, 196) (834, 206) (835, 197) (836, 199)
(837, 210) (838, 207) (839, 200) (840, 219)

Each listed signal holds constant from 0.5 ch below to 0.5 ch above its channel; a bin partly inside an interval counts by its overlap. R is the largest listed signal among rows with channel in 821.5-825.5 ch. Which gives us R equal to 203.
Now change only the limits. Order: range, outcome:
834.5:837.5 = 210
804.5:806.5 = 243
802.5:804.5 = 236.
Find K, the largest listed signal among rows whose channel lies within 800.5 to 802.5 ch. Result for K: 221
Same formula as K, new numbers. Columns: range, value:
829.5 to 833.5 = 234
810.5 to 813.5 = 250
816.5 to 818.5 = 216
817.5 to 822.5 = 211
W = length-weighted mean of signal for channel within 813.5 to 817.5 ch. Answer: 224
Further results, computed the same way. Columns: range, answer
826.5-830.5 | 232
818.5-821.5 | 210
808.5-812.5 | 248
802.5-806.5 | 236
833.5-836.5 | 201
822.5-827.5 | 210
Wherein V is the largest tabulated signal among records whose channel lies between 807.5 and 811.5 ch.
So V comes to 263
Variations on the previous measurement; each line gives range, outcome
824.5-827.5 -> 229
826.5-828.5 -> 230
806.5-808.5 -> 242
